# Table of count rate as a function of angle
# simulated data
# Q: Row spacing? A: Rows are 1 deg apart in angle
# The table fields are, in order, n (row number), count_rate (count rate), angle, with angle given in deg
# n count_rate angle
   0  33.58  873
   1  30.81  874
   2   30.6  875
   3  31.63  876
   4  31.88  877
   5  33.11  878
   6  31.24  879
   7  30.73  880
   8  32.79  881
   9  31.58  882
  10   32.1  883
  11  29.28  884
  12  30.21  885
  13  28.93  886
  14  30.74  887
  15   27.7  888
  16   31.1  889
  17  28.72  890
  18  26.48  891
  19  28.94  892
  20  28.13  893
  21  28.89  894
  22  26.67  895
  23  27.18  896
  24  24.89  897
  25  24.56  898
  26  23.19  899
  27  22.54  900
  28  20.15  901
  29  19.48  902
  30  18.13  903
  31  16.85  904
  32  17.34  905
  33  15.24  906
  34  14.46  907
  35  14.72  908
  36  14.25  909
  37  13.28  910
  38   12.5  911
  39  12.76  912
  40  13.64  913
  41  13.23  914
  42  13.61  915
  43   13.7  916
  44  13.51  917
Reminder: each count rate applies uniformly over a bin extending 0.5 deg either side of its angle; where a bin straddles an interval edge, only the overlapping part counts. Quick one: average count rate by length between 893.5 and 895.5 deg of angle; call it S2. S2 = 27.8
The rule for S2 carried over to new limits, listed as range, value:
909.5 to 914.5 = 13.1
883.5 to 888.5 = 29.4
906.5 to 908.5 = 14.6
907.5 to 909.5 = 14.5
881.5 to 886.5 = 30.4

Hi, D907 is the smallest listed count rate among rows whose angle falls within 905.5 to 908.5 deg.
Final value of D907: 14.46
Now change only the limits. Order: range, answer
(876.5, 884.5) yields 29.28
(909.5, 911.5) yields 12.5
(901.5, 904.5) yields 16.85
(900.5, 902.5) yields 19.48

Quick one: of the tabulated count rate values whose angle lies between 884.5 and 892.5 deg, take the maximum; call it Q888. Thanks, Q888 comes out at 31.1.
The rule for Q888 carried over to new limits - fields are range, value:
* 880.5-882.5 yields 32.79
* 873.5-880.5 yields 33.11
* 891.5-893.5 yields 28.94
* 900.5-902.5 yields 20.15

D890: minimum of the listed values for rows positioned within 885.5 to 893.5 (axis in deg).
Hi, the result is 26.48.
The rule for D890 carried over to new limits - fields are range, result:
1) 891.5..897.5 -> 24.89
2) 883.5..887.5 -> 28.93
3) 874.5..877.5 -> 30.6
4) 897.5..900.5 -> 22.54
